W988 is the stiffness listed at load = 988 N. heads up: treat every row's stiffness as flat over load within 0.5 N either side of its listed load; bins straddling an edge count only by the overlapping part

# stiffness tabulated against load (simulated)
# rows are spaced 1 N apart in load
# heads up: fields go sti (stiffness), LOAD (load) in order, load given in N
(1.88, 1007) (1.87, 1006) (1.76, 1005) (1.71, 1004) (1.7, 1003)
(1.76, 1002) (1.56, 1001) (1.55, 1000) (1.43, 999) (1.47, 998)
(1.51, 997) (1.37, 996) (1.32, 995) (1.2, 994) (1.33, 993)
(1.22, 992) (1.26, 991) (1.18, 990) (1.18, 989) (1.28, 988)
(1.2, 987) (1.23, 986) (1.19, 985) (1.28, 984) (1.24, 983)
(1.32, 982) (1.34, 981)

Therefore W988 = 1.28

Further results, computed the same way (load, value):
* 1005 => 1.76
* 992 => 1.22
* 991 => 1.26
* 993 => 1.33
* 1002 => 1.76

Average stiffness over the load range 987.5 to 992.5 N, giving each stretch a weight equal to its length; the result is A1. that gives 1.22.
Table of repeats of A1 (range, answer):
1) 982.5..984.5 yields 1.26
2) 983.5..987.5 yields 1.23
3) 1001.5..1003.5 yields 1.73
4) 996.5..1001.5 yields 1.5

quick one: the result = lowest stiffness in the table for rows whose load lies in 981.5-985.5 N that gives 1.19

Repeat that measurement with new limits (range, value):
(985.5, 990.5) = 1.18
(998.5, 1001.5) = 1.43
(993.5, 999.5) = 1.2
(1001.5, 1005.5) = 1.7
